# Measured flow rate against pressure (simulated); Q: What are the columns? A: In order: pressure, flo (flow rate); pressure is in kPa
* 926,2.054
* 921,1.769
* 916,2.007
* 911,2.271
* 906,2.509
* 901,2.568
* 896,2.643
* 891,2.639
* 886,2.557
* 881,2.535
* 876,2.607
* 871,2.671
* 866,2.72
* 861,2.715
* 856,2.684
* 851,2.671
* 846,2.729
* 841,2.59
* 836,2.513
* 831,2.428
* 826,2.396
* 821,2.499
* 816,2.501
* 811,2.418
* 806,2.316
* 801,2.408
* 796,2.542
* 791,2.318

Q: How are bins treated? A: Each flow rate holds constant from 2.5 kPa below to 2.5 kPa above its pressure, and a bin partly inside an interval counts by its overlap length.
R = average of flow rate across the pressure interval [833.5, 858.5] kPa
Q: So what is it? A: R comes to 2.64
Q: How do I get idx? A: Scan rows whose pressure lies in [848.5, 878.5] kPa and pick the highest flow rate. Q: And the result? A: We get 2.72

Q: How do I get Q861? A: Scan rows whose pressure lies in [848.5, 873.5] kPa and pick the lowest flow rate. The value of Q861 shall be 2.671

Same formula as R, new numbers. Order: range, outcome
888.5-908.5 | 2.59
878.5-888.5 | 2.55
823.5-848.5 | 2.53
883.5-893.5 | 2.6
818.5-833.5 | 2.44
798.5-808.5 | 2.36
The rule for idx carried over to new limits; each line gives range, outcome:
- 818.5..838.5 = 2.513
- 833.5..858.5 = 2.729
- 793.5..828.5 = 2.542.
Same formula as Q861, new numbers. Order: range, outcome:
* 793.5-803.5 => 2.408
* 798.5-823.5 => 2.316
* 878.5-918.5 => 2.007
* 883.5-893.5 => 2.557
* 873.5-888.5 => 2.535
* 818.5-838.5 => 2.396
